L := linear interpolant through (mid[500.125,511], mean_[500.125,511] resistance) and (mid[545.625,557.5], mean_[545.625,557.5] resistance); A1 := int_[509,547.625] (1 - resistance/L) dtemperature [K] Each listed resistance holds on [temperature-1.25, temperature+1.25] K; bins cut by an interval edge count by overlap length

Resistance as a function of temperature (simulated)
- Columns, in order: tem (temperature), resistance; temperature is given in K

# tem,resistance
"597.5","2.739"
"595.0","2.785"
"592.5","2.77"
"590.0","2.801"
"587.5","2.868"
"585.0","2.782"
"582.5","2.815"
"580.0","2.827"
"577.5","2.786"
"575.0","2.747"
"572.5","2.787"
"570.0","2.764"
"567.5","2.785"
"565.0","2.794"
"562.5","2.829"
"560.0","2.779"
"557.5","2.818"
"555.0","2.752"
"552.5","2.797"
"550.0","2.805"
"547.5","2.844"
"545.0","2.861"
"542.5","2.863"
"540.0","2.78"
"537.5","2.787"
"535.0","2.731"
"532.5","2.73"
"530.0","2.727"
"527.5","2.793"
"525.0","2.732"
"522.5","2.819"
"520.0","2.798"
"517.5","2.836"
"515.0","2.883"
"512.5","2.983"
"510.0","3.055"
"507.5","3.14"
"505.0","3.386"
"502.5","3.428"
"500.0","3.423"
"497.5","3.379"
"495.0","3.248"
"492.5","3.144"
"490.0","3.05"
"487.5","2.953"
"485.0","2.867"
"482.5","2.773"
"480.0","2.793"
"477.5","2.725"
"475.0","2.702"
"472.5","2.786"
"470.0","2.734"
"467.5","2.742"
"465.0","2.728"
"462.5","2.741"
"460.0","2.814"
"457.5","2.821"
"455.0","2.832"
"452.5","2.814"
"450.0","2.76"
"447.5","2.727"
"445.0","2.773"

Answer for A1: 2.7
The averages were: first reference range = 3.27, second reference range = 2.8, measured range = 2.82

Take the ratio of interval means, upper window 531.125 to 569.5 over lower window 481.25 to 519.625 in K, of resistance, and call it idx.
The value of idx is 0.90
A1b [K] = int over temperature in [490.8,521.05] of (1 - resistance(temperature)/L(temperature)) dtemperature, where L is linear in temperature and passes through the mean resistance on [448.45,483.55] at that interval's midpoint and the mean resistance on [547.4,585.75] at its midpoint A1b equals -4.0 K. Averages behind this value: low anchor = 2.77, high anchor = 2.79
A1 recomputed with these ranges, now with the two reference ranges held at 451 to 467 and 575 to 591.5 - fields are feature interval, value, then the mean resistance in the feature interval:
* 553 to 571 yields 0.1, 2.79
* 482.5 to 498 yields -1.5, 3.07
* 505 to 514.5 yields -1.0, 3.09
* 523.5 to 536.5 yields 0.3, 2.74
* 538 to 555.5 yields -0.1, 2.82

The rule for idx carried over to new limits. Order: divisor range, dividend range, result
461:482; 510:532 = 1.03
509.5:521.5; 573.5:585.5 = 0.96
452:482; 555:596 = 1.01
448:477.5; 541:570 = 1.02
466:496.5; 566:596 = 0.97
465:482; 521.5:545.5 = 1.01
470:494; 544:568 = 0.98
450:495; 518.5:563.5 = 0.98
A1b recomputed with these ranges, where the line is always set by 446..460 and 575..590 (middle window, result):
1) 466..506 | -3.0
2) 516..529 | 0.0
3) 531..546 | 0.1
